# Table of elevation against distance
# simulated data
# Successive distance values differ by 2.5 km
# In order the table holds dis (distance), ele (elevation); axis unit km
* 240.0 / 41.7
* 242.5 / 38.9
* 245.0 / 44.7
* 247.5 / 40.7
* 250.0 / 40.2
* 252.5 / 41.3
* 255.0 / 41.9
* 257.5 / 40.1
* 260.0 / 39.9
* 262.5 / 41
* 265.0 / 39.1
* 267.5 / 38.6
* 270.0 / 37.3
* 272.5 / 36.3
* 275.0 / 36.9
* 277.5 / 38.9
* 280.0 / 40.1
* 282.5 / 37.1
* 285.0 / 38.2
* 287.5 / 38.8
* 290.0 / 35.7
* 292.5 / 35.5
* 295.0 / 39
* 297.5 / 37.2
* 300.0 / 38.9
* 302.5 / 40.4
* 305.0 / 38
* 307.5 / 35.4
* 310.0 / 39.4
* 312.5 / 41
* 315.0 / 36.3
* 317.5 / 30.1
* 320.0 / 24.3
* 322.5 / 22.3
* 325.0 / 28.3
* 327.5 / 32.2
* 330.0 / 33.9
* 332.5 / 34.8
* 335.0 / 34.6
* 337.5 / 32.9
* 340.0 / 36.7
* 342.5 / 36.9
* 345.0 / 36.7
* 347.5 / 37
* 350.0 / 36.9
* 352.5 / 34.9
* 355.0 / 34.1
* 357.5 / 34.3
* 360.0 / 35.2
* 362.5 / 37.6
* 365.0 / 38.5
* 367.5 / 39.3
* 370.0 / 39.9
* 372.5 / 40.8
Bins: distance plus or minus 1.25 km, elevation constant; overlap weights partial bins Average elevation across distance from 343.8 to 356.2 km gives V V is 35.9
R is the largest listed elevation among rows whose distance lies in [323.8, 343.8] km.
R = 36.9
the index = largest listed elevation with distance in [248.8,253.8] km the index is 41.3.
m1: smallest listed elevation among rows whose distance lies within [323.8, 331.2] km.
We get 28.3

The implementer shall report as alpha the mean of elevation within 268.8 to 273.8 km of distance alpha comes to 36.8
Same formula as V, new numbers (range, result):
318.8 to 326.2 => 24.9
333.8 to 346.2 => 35.6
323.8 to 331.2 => 31.5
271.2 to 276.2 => 36.6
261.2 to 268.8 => 39.6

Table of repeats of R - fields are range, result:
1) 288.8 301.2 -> 39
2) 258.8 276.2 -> 41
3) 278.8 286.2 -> 40.1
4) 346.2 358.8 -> 37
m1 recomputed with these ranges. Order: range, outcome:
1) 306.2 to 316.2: 35.4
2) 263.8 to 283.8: 36.3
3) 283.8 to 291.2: 35.7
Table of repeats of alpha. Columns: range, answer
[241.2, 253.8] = 41.2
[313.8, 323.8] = 28.2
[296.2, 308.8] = 38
